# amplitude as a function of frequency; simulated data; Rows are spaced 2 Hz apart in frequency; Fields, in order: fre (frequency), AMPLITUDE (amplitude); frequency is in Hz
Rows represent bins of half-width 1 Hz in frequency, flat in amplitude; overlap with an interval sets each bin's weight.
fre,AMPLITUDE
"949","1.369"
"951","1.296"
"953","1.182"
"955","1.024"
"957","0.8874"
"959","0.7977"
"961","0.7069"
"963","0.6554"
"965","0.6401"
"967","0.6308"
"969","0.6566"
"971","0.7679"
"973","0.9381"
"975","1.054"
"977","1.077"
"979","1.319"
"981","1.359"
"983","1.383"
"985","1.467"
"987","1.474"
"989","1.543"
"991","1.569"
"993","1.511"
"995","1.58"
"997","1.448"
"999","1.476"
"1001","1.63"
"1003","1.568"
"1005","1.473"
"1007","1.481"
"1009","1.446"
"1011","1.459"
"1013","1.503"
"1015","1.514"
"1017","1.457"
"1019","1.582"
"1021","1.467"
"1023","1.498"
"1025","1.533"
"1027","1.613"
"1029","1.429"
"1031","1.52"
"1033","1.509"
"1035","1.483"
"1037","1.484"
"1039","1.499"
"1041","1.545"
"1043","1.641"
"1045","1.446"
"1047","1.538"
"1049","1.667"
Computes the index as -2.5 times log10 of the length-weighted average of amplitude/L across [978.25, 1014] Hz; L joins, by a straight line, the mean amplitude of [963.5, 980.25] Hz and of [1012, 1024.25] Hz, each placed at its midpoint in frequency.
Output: -0.23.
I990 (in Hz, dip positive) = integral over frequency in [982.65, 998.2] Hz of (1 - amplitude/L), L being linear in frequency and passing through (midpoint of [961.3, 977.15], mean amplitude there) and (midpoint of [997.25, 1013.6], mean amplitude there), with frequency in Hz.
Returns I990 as -3.9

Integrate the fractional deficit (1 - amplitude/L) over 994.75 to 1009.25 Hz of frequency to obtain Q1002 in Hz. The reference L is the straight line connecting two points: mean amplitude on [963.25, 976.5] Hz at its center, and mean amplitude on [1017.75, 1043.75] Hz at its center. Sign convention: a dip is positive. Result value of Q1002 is -4.2 Hz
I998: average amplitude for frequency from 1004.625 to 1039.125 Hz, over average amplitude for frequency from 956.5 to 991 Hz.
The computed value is 1.4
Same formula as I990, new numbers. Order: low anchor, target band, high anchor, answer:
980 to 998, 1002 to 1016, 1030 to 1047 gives 0.04 Hz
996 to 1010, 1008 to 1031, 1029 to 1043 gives 0.09 Hz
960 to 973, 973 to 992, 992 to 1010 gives -4.60 Hz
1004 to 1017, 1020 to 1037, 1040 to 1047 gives 0.09 Hz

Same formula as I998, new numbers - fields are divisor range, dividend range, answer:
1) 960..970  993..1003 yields 2.33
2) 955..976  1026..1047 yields 1.93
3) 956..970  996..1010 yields 2.12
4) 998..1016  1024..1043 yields 1.01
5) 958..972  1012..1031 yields 2.18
